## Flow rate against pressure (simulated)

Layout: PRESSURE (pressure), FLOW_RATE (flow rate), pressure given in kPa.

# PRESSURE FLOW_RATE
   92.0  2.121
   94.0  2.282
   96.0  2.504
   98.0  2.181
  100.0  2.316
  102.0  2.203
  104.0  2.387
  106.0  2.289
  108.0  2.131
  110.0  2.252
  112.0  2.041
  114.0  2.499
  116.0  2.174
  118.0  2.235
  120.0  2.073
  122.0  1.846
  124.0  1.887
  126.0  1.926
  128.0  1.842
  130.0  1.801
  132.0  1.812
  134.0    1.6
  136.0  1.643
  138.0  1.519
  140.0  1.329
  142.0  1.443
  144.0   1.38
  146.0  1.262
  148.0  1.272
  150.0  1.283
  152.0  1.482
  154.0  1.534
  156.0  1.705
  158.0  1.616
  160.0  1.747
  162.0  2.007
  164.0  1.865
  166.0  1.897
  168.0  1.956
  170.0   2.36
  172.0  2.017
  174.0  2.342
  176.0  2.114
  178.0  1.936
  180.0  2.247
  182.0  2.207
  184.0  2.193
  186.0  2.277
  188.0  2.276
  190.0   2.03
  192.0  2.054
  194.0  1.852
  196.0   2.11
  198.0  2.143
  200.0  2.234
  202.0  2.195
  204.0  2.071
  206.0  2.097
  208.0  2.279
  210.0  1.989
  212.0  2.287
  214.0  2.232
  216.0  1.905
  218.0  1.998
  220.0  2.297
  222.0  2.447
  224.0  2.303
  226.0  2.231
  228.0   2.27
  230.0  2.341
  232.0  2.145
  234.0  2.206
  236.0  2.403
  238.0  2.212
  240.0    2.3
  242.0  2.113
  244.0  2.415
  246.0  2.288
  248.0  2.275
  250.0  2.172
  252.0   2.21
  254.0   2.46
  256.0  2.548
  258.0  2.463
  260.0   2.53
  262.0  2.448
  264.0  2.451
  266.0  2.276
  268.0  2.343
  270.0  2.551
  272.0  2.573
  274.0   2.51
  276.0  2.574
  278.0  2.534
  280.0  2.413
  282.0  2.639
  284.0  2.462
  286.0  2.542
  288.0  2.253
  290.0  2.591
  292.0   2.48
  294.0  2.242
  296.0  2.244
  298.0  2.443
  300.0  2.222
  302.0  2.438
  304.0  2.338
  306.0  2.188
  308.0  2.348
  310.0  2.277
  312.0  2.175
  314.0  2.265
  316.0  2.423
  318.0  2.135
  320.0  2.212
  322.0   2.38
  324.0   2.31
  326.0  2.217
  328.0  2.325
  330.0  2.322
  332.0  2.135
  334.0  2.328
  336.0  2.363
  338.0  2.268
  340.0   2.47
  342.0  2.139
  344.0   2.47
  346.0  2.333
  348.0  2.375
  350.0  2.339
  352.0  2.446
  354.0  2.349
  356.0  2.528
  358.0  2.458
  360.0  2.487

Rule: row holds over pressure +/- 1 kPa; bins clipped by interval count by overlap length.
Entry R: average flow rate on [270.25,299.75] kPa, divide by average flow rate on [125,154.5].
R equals 1.60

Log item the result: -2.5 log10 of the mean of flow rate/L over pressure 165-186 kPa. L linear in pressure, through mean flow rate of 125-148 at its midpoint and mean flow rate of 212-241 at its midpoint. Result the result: -0.15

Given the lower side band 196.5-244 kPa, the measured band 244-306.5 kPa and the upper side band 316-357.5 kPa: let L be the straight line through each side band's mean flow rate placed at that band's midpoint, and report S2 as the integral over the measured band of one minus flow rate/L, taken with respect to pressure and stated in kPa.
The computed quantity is -4.1 kPa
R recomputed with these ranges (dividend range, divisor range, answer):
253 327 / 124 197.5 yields 1.30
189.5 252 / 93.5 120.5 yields 0.97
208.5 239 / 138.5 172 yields 1.35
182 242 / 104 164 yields 1.22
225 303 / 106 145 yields 1.27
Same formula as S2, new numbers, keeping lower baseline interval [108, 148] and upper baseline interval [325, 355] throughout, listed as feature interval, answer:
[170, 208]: -3.5 kPa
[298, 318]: -0.4 kPa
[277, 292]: -2.0 kPa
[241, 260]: -2.1 kPa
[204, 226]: -1.7 kPa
